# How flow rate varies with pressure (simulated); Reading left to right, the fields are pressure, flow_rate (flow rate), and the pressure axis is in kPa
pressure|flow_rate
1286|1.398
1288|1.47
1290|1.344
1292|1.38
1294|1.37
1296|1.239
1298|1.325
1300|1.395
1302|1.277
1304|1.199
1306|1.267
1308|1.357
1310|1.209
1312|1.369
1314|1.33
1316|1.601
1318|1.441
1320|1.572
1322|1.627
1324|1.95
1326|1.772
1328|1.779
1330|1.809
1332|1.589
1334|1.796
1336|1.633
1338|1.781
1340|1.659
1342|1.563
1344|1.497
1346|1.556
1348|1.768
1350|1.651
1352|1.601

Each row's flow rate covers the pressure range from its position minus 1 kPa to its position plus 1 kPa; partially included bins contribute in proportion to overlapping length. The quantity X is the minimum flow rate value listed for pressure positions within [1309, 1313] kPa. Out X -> 1.209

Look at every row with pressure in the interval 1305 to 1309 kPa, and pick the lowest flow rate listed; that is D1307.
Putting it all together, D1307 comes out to 1.267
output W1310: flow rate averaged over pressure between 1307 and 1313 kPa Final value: 1.31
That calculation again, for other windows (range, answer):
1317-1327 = 1.67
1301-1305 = 1.24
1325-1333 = 1.74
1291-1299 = 1.33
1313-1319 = 1.46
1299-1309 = 1.3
